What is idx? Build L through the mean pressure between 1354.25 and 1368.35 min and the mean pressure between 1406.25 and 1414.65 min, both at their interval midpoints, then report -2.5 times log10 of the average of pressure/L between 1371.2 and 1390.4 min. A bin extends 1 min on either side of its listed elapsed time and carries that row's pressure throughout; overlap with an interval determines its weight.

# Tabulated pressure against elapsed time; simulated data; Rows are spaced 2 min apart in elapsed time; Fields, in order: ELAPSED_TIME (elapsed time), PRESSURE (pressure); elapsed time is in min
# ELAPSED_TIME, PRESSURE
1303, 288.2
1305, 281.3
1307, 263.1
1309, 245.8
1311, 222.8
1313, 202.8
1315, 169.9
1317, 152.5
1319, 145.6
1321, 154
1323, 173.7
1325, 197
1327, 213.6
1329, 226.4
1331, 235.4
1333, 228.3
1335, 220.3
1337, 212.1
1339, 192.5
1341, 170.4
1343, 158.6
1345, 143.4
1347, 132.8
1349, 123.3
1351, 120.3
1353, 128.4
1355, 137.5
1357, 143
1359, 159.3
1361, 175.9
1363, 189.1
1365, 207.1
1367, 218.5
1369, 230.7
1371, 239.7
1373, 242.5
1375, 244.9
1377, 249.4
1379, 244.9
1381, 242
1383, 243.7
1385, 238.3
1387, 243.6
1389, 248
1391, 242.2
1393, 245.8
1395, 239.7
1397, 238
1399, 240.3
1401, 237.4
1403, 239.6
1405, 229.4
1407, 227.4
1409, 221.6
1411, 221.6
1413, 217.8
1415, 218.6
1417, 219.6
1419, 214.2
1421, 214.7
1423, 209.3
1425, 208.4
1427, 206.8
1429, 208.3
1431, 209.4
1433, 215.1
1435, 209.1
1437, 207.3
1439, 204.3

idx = -0.243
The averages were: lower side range 178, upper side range 222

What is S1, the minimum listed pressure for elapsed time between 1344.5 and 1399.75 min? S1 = 120.3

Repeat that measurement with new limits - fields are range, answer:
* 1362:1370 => 189.1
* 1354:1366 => 137.5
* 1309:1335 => 145.6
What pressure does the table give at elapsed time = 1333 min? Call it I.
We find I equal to 228.3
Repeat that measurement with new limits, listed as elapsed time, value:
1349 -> 123.3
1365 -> 207.1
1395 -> 239.7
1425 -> 208.4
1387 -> 243.6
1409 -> 221.6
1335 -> 220.3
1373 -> 242.5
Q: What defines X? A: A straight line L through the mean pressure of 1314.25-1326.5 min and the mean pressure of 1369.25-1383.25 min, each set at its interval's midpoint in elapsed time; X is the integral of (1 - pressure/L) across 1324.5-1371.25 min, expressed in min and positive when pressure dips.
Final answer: 4.53 min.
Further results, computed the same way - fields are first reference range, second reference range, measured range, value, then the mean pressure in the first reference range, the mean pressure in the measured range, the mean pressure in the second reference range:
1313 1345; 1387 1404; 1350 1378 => 3.3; 189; 192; 242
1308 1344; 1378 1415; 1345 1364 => 6.0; 196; 145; 236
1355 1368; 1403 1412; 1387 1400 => -1.9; 179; 242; 227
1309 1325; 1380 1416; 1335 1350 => 2.4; 180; 166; 235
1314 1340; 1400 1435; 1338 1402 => 0.9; 194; 203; 218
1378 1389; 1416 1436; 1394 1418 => -0.3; 243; 229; 211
